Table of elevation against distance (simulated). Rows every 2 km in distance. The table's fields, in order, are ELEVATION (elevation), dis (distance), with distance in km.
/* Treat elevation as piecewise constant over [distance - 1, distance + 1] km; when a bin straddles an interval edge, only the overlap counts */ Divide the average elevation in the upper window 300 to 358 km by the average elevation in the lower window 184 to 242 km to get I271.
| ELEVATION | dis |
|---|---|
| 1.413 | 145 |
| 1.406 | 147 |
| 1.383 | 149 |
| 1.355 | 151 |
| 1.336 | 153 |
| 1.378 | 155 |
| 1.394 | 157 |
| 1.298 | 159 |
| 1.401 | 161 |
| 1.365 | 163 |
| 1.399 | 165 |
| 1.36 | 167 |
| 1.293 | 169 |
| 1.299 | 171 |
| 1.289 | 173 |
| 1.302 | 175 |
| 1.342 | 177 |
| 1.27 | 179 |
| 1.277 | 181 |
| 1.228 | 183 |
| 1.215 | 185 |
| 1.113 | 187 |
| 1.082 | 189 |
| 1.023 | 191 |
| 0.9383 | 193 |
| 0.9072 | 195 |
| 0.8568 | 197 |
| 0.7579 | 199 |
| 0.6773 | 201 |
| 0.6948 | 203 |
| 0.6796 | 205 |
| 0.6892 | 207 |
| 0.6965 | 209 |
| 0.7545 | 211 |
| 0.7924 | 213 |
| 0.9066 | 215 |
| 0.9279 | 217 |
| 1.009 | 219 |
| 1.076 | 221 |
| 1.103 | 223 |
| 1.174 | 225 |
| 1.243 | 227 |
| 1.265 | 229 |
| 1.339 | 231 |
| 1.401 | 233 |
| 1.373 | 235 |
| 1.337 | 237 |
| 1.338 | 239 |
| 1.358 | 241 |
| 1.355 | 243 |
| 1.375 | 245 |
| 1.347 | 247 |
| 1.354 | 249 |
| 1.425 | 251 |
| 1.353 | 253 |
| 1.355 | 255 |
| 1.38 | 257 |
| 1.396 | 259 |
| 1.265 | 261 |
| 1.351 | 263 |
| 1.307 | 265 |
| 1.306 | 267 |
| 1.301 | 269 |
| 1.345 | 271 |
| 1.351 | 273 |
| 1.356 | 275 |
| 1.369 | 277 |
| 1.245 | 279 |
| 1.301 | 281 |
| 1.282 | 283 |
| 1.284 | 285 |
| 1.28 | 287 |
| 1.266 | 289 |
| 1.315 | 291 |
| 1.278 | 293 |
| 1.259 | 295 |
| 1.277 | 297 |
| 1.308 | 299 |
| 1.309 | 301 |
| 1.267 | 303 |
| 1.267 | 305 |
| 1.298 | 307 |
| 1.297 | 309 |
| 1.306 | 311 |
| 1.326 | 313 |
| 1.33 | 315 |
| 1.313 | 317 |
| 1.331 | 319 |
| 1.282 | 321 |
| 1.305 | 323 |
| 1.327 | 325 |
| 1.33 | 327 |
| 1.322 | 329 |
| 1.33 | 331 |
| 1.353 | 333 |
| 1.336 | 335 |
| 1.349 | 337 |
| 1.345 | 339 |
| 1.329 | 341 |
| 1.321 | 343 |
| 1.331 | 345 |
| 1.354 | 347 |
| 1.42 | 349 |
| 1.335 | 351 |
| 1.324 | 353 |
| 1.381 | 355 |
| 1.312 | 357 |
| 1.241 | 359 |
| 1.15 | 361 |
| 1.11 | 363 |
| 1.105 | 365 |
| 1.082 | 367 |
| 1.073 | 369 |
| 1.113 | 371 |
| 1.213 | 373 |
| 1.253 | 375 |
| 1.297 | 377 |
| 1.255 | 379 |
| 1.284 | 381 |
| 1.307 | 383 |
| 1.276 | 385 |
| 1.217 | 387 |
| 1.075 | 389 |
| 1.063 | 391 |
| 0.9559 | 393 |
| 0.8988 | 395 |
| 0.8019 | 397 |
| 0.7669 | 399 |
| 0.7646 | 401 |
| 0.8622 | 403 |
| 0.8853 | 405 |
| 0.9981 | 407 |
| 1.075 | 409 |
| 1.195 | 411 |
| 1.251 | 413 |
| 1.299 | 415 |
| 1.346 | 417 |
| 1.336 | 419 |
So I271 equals 1.29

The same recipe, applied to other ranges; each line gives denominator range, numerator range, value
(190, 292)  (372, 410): 0.91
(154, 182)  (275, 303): 0.97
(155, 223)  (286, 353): 1.22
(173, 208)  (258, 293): 1.30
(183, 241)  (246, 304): 1.29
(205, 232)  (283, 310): 1.30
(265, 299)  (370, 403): 0.84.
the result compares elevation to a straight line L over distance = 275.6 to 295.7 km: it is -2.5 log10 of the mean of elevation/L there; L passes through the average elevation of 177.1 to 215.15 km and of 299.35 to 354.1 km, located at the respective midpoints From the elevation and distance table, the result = -0.08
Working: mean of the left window 0.934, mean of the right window 1.32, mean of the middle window 1.29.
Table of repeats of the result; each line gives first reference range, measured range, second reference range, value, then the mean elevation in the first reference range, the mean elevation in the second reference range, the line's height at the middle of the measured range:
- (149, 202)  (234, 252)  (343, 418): -0.15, 1.2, 1.16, 1.19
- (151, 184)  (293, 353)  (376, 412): -0.16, 1.33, 1.05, 1.14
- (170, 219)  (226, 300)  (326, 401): -0.22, 0.989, 1.21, 1.08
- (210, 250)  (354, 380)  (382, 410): -0.16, 1.19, 0.996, 1.03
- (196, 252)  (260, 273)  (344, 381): -0.16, 1.08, 1.24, 1.13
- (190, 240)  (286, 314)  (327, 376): -0.11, 0.998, 1.27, 1.17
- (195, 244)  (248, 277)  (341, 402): -0.25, 1.03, 1.17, 1.07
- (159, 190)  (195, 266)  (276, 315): 0.14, 1.28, 1.29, 1.29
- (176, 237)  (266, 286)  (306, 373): -0.13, 1.03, 1.29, 1.16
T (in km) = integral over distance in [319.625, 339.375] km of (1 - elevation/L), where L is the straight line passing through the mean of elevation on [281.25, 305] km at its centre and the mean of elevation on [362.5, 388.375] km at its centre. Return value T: -1.3 km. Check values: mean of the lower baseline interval 1.28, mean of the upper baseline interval 1.2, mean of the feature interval 1.33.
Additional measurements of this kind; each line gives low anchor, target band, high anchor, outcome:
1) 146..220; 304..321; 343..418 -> -2.5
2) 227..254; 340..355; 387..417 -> -2.9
